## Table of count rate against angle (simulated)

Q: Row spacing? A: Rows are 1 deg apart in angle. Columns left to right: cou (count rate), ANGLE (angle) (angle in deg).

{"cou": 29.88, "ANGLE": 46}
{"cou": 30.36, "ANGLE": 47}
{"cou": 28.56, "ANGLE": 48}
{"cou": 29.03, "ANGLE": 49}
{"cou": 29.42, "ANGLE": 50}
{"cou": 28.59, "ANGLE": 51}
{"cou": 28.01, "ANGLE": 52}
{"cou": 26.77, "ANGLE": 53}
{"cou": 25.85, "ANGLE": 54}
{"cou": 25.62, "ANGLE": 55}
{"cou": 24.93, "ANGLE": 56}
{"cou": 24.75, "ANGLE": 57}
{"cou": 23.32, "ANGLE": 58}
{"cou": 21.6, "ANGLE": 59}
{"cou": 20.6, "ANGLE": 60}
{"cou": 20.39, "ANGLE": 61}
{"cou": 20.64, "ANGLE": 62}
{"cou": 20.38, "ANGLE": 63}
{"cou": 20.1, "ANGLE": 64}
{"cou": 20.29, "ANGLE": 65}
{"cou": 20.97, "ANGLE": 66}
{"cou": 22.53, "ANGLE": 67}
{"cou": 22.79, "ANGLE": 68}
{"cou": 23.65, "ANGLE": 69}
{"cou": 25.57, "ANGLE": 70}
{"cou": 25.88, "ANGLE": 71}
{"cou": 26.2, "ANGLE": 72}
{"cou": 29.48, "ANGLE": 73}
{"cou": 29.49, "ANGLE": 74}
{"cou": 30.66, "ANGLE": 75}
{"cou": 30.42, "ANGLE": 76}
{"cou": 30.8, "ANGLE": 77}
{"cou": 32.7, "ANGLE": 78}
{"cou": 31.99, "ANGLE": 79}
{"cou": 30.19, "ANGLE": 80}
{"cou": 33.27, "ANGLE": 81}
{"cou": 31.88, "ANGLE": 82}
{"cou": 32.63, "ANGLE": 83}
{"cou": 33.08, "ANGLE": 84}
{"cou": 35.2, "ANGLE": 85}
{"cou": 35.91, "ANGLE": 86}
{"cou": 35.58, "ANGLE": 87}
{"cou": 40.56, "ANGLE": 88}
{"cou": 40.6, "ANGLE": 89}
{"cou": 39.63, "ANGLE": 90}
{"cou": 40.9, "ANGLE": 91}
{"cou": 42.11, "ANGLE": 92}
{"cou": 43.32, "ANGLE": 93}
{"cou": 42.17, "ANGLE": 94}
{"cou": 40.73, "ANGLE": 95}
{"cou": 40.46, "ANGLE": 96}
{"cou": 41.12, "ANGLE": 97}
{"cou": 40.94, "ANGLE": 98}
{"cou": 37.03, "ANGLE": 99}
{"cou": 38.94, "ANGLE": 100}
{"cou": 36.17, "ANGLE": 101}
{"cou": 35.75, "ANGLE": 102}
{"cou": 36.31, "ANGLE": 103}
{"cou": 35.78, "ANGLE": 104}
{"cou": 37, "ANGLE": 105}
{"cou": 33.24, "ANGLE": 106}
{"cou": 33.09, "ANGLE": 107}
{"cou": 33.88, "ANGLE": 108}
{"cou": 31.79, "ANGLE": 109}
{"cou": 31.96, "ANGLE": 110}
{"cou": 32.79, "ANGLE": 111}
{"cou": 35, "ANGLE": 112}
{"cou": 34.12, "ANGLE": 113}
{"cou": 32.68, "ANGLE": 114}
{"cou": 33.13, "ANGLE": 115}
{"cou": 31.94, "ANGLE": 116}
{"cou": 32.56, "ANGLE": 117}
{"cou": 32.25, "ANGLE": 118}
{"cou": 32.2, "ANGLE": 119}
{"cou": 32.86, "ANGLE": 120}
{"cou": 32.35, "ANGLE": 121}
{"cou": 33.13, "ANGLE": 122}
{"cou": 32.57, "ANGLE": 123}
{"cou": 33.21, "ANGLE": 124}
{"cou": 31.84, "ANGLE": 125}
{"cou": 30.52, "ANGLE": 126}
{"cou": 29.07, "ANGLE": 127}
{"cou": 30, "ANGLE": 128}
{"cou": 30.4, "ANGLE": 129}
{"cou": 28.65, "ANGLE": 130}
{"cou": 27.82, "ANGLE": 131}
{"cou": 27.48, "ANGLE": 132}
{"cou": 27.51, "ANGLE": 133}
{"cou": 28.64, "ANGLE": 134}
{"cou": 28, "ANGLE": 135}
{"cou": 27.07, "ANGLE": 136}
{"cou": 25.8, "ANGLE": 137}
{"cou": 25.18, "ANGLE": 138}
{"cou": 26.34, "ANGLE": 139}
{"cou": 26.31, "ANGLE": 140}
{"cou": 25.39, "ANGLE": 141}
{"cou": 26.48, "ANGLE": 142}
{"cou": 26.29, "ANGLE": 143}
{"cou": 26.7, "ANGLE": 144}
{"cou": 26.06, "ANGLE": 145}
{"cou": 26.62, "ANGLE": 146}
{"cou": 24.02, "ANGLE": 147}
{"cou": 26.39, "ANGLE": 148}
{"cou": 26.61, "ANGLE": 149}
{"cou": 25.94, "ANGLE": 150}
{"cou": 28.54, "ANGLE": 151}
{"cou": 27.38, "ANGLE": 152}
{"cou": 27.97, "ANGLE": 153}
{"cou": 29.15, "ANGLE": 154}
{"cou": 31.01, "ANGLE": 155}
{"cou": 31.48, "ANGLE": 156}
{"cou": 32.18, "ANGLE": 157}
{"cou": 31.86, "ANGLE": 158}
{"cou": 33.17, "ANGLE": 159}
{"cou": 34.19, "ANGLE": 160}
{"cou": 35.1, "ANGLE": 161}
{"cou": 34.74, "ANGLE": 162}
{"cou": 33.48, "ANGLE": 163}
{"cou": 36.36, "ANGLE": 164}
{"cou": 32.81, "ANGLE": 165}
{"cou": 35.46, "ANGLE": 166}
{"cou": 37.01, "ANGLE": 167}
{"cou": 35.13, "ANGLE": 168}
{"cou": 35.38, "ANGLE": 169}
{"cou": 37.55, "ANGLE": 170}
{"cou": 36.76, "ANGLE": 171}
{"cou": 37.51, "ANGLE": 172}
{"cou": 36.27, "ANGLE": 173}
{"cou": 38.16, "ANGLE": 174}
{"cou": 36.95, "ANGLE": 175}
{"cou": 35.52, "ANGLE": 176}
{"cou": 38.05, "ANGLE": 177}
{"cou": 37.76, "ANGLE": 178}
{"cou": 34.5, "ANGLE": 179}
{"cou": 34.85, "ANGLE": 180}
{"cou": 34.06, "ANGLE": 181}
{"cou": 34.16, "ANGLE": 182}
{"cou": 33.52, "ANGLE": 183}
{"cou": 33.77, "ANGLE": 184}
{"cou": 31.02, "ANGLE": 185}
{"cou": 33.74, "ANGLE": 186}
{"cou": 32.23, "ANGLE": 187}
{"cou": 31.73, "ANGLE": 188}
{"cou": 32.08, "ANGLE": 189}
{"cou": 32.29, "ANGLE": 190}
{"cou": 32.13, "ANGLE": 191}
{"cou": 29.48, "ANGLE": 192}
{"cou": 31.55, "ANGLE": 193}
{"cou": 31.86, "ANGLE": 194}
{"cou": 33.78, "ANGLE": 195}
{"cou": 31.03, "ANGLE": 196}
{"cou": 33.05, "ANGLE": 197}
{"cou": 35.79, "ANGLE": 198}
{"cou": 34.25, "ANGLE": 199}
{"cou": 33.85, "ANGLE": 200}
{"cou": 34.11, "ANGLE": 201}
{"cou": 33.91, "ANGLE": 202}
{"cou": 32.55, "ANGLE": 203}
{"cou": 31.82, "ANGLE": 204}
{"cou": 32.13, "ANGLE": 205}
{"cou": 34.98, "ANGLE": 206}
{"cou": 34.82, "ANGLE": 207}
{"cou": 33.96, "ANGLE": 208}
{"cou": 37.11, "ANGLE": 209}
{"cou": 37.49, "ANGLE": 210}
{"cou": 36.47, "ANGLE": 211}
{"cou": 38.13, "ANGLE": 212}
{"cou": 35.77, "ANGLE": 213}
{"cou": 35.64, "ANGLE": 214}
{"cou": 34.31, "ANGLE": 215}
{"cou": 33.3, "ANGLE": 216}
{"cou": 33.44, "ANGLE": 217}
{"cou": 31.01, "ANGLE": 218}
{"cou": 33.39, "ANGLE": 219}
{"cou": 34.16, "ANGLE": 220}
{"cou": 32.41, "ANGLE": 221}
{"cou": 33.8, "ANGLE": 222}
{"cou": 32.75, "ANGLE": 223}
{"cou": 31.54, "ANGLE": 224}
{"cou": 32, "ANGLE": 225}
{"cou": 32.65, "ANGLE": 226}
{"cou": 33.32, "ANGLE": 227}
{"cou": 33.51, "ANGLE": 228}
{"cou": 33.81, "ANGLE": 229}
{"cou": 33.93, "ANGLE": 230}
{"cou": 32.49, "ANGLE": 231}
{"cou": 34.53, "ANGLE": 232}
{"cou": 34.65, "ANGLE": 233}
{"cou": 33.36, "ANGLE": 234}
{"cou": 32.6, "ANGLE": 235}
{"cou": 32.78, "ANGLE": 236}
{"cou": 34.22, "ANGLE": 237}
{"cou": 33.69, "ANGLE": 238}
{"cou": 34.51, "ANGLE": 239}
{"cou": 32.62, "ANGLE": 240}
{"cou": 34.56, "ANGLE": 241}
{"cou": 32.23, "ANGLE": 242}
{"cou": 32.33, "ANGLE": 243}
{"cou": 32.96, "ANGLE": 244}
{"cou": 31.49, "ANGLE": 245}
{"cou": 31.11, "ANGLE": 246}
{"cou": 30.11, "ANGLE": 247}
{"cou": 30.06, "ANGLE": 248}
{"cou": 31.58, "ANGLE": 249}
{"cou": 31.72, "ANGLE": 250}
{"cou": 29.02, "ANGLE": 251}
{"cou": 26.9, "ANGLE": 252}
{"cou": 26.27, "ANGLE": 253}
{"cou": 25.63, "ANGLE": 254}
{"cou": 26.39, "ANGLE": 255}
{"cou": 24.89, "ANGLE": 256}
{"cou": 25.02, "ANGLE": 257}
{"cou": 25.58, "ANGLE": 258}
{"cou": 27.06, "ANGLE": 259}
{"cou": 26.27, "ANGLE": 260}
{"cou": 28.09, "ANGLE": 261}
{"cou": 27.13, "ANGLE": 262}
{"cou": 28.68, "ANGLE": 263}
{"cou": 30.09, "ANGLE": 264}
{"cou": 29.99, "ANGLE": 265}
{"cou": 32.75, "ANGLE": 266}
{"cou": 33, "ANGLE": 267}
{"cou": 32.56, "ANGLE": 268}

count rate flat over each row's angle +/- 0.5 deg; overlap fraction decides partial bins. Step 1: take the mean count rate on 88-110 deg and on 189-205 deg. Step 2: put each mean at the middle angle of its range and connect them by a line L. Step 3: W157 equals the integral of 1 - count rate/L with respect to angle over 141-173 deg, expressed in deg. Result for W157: 3.28 deg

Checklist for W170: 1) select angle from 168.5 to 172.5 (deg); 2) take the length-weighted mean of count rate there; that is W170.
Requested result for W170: 36.8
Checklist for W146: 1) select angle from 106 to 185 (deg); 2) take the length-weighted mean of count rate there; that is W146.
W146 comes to 31.6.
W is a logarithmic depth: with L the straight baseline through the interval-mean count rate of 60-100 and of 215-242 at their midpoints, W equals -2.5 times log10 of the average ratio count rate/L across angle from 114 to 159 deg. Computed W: 0.11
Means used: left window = 31.8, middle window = 29.1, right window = 33.3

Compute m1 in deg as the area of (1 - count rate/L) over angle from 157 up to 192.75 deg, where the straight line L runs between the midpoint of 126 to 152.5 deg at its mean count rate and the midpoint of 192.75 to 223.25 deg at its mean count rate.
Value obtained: -4.48 deg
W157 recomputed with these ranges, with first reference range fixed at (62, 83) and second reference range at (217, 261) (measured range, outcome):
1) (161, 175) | -3.08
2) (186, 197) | -0.71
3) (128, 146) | 0.93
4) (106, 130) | -3.53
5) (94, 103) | -3.69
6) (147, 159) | 0.05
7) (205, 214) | -1.58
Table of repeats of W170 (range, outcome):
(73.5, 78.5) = 30.8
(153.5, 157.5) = 31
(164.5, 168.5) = 35.1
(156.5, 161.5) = 33.3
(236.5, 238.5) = 34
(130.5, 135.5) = 27.9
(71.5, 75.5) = 29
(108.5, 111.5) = 32.2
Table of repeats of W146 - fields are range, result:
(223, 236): 33.2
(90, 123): 35.9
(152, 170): 33.3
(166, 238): 34.1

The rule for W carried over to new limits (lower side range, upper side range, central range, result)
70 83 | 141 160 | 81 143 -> -0.14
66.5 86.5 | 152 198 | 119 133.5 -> 0.04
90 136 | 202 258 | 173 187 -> -0.06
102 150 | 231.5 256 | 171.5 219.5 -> -0.11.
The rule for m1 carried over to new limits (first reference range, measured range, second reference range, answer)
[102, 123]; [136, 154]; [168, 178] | 4.50 deg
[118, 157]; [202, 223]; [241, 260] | -3.95 deg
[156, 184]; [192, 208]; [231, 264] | 0.04 deg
